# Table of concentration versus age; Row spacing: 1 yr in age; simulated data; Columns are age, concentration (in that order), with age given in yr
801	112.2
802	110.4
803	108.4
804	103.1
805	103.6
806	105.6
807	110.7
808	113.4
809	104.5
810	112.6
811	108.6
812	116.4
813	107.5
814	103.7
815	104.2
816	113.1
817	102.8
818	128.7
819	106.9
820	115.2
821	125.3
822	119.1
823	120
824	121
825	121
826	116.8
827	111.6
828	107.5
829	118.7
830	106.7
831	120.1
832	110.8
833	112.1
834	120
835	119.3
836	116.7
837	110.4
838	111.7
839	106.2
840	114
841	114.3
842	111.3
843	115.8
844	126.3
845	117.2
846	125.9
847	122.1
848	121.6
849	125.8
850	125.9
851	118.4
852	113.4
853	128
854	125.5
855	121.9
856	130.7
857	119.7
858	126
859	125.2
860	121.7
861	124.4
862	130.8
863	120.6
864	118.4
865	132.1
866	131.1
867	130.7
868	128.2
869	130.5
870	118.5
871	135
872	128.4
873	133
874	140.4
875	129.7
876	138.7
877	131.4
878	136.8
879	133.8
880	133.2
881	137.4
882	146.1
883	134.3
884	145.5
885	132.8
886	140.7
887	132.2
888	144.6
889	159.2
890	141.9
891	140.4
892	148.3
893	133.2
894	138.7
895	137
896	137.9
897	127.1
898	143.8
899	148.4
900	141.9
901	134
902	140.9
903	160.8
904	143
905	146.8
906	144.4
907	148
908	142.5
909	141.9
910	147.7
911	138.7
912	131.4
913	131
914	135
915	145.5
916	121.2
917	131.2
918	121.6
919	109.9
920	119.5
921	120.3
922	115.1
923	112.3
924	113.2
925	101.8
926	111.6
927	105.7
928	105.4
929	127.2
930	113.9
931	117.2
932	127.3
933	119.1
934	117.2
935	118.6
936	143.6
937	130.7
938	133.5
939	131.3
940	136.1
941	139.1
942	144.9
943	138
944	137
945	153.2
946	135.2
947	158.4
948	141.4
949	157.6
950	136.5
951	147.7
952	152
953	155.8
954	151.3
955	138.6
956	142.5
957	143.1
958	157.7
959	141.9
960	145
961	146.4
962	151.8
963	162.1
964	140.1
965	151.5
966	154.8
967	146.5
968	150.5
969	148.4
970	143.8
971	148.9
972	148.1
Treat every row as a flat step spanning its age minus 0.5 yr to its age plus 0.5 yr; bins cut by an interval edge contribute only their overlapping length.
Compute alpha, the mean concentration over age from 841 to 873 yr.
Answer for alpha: 124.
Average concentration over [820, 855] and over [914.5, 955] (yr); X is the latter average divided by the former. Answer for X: 1.11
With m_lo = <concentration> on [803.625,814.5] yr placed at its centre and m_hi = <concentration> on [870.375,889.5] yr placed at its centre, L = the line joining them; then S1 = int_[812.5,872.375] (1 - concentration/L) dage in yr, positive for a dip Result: 1.28 yr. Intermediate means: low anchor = 108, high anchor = 137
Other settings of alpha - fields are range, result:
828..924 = 129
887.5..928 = 134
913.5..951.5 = 128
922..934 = 114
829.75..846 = 115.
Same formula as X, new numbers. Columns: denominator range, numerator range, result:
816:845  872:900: 1.20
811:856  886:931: 1.14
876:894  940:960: 1.04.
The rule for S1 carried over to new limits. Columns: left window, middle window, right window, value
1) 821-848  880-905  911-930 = -4.7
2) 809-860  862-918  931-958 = -3.8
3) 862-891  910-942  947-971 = 4.2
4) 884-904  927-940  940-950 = 1.8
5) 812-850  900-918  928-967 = -1.1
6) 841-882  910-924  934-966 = 1.2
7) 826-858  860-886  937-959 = -1.3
